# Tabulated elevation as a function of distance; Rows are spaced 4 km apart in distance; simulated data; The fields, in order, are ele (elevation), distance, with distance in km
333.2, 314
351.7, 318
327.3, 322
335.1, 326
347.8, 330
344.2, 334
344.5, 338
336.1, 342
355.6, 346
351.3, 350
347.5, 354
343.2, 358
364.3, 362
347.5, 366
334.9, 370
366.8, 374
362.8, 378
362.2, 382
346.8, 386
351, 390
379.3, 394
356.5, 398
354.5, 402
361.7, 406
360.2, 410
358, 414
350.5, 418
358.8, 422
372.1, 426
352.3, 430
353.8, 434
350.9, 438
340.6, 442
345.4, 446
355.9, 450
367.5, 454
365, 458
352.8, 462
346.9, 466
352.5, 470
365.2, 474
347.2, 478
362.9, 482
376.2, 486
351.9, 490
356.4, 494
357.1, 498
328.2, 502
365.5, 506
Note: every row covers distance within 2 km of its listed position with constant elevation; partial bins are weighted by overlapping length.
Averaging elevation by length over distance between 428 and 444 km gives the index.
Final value 349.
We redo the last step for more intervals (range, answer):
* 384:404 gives 358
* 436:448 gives 346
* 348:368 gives 351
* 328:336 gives 346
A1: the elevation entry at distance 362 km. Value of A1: 364.3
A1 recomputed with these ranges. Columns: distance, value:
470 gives 352.5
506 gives 365.5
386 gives 346.8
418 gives 350.5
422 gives 358.8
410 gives 360.2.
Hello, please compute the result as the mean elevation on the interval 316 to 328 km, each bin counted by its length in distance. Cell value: 338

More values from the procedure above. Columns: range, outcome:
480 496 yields 362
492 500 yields 357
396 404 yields 356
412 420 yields 354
